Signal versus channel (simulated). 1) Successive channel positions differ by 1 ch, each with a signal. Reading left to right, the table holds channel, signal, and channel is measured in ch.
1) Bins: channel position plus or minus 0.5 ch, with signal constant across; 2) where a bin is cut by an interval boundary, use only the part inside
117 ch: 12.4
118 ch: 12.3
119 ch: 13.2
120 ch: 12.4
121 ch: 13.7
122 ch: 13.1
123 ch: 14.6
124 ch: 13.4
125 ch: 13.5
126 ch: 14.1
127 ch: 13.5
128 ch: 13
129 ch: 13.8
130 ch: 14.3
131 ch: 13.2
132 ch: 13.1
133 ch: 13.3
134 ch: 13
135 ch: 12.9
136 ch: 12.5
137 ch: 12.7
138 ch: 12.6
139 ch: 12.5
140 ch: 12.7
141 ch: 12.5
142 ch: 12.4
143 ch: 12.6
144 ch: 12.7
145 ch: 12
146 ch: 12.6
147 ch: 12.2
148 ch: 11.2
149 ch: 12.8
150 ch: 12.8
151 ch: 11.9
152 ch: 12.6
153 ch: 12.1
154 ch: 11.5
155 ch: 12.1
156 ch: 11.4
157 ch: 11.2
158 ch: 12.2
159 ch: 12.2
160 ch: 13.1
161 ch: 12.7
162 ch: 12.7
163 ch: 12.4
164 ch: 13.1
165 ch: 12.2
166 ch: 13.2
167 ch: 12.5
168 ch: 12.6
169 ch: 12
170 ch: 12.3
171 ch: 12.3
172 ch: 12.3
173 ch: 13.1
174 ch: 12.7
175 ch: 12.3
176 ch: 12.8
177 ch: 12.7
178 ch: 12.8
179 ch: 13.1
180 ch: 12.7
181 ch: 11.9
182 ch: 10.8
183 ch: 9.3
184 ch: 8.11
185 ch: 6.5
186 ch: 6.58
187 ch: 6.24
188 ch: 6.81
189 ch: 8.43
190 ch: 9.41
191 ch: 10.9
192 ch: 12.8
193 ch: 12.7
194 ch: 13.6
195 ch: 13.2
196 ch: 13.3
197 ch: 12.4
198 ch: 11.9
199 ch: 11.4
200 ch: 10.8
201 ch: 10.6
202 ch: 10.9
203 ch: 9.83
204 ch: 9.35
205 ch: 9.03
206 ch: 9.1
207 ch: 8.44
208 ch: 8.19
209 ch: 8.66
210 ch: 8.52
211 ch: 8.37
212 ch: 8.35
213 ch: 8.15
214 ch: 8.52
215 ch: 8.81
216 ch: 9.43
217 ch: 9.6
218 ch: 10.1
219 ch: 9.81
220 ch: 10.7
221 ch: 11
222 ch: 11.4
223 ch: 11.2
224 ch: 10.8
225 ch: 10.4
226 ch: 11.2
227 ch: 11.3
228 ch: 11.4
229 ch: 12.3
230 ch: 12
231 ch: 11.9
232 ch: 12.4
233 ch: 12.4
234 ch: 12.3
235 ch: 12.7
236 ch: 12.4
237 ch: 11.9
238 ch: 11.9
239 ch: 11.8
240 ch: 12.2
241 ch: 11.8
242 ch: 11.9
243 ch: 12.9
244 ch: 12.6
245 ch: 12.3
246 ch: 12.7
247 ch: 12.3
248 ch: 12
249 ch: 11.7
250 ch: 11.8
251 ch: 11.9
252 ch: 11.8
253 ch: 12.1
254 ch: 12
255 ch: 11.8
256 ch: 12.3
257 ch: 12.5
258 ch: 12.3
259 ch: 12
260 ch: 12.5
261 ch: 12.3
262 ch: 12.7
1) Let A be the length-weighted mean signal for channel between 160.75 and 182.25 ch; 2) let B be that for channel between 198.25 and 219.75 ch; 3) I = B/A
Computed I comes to 0.7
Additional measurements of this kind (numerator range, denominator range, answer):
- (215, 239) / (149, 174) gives 0.91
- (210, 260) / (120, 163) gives 0.89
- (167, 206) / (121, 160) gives 0.87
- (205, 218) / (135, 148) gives 0.70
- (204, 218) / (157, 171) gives 0.70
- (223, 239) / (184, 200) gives 1.14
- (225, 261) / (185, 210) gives 1.20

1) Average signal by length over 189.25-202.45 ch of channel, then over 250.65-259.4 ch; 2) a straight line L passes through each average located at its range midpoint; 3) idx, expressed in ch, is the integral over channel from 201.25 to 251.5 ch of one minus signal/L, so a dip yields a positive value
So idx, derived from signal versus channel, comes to 4.6 ch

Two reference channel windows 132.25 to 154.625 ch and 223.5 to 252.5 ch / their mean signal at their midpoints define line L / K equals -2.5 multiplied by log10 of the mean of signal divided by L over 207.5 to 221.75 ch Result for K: 0.297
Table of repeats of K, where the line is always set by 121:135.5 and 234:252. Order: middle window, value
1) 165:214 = 0.19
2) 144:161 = 0.09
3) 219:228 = 0.13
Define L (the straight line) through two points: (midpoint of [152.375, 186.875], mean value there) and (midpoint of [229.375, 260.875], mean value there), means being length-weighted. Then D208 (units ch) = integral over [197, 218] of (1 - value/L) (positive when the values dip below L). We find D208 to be 4.3 ch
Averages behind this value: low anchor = 11.8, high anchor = 12.2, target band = 9.49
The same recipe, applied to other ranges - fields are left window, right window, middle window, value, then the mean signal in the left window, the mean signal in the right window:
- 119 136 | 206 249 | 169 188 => 1.89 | 13.4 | 10.9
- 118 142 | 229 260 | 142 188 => 3.97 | 13.2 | 12.2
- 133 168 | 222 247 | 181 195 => 2.96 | 12.4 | 11.9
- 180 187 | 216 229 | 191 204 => -3.03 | 8.95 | 10.8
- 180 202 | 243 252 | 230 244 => -0.41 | 10.4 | 12.2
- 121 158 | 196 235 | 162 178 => -1.05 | 12.7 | 10.4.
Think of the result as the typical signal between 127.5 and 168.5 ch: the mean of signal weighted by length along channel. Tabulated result 12.6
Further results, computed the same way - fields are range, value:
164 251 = 11.1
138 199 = 11.8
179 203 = 10.5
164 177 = 12.6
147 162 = 12.2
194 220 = 9.96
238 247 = 12.3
